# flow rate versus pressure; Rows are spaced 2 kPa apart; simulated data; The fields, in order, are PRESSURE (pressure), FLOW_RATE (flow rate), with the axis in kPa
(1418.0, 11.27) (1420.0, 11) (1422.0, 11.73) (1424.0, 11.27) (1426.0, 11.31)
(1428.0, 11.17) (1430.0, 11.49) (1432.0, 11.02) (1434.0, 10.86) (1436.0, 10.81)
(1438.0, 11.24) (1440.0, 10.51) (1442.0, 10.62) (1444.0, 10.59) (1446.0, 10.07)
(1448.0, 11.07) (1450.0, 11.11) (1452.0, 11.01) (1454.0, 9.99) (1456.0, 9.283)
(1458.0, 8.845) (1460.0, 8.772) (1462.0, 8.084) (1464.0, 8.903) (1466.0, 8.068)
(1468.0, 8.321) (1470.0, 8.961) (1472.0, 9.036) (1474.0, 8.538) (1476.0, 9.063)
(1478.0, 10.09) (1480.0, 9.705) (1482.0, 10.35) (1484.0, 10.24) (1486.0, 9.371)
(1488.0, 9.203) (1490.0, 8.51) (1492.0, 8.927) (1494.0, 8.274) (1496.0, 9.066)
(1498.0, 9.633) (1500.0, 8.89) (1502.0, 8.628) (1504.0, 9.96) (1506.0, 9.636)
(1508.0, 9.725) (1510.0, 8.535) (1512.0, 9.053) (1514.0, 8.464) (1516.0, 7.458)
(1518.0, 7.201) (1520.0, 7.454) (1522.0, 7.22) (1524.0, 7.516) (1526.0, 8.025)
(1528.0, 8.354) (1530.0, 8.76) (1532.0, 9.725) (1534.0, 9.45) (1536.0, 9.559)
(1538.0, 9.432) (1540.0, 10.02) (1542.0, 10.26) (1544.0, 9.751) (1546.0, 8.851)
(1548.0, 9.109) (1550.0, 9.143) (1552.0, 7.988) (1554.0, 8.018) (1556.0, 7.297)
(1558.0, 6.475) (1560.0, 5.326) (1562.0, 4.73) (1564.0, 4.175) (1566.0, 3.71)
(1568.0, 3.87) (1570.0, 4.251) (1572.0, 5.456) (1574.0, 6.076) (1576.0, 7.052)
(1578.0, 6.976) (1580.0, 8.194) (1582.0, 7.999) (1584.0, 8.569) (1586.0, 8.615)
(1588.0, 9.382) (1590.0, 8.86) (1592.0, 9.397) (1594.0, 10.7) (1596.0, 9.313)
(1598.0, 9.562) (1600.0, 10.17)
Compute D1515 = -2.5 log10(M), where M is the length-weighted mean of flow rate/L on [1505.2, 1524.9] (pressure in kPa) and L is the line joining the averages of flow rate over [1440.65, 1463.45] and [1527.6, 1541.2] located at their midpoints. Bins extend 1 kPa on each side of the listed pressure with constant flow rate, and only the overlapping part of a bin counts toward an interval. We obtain 0.16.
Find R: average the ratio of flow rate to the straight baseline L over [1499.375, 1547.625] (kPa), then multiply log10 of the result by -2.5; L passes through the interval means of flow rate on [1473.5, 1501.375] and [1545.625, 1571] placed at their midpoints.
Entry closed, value -0.15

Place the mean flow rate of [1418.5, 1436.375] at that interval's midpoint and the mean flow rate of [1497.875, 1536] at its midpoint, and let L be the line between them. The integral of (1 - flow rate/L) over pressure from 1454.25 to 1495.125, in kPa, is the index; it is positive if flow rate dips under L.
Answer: 3.2 kPa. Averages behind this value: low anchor 11.2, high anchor 8.62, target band 9.04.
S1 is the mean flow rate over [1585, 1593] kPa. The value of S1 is 9.06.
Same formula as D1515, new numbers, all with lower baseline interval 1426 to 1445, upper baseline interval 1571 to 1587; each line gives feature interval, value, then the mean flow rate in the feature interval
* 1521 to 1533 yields 0.05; 8.27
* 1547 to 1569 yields 0.24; 6.35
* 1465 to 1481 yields 0.12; 8.97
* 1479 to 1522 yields 0.05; 8.93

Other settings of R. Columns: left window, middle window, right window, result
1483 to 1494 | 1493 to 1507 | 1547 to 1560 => -0.03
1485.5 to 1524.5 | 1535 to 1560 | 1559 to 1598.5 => -0.12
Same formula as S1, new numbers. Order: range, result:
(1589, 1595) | 9.65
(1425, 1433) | 11.2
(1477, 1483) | 10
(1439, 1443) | 10.6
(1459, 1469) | 8.43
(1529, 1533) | 9.24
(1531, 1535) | 9.59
